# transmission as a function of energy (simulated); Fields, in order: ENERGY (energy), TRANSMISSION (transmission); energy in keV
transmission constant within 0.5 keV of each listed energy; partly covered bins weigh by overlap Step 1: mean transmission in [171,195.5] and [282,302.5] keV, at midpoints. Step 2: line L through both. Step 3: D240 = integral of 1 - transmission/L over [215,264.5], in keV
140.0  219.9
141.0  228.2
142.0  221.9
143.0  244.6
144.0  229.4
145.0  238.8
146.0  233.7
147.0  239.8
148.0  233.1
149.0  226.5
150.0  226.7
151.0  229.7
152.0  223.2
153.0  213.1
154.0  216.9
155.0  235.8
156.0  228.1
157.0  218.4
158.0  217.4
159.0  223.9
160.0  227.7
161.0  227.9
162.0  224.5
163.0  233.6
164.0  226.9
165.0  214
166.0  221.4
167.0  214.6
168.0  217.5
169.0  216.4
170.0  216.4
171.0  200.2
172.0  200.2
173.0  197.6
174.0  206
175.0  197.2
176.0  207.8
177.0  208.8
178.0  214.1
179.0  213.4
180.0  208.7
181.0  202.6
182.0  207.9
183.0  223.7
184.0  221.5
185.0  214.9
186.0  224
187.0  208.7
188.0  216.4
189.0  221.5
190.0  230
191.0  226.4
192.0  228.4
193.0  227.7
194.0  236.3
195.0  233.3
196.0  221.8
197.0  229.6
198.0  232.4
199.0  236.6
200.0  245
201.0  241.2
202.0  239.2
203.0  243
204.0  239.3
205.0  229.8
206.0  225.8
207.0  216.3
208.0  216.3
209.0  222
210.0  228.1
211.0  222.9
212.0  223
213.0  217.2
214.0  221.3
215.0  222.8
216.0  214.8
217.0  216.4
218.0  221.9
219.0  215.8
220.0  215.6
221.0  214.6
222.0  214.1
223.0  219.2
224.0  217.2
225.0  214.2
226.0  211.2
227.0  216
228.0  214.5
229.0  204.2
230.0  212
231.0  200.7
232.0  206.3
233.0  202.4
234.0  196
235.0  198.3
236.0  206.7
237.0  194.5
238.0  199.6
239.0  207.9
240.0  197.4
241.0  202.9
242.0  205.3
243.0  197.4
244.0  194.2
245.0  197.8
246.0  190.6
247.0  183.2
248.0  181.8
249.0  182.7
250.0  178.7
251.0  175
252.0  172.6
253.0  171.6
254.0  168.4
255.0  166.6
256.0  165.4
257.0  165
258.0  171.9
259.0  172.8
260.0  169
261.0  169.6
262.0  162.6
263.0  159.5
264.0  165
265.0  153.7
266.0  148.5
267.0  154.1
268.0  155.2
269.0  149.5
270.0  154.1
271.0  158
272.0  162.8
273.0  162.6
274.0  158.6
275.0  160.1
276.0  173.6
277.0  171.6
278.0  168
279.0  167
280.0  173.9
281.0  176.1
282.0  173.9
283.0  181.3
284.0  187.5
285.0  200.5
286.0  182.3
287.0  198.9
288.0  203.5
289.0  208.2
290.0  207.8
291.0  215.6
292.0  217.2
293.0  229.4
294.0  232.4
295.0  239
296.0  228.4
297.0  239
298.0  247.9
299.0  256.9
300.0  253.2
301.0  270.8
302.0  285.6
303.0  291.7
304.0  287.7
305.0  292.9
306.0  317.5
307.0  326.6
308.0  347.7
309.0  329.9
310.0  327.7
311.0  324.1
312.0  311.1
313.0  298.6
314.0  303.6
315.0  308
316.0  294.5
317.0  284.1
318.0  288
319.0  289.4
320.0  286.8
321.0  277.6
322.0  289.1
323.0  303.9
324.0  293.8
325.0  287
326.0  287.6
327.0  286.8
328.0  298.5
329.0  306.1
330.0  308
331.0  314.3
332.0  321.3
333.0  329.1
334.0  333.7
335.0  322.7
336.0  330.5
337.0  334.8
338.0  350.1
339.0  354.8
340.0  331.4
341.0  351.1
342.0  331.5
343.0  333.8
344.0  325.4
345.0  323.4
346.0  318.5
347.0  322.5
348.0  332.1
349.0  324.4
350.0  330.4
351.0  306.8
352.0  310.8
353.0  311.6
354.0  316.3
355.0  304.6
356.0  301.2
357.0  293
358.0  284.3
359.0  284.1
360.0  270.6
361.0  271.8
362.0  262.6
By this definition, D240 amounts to 5.7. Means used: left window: 215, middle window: 194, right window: 223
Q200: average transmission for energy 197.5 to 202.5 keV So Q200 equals 239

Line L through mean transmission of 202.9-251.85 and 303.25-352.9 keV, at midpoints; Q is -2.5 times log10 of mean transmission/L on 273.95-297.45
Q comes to 0.35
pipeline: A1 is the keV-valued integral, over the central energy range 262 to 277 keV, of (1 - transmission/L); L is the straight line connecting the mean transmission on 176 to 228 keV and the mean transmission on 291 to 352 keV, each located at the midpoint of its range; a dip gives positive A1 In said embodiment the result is 6.1 keV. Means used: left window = 222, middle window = 159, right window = 301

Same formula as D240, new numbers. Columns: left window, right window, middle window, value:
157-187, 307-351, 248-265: 6.3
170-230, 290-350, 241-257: 4.4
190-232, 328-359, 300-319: -0.5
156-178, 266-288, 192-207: -2.3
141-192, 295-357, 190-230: 3.2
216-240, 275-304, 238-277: 7.1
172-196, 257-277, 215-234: -2.3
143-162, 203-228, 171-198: 0.9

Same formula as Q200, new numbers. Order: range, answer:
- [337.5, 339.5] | 352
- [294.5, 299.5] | 242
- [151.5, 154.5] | 218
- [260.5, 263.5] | 164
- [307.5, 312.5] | 328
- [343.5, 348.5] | 324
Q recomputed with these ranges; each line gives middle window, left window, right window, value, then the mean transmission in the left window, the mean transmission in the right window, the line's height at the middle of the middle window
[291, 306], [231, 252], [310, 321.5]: 0.077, 195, 298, 274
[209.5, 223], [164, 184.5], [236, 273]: -0.142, 211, 175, 192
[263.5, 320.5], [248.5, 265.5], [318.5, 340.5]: 0.054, 169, 311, 237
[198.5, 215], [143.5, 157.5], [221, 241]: -0.076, 228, 207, 213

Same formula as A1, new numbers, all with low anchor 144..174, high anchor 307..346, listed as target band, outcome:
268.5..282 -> 5.72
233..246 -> 3.25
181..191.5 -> 0.81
